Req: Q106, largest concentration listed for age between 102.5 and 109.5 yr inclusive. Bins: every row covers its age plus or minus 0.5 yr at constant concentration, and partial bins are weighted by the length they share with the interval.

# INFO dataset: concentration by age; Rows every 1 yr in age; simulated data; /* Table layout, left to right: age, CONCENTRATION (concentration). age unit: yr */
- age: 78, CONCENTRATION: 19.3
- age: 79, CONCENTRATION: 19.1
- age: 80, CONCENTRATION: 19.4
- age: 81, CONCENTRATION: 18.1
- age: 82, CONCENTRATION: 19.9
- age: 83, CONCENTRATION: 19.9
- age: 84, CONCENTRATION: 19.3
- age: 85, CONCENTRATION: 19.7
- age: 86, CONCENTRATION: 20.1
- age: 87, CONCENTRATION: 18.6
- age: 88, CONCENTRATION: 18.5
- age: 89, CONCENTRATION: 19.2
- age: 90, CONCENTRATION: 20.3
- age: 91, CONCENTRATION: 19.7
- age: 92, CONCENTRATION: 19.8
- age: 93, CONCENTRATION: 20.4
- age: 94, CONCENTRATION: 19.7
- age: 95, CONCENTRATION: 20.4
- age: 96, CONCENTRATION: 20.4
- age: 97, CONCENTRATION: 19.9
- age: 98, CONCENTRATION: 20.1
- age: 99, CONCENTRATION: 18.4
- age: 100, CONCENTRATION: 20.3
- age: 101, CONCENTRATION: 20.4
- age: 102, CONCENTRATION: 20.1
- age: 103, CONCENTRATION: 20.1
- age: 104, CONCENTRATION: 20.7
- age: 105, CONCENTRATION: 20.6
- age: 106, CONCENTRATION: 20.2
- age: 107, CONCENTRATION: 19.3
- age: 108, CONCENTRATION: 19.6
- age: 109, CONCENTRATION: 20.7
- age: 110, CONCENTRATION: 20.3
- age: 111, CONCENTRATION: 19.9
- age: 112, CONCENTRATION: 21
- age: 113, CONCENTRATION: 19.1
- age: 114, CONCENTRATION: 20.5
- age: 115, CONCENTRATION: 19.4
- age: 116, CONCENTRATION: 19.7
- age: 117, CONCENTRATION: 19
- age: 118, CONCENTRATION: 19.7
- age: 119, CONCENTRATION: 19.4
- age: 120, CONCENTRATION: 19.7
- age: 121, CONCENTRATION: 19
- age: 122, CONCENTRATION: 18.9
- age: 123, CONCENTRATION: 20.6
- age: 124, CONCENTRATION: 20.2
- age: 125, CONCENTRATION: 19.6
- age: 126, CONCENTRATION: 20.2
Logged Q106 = 20.7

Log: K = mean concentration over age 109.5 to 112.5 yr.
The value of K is 20.4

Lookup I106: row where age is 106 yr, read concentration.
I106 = 20.2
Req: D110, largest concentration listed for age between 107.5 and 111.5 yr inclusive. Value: 20.7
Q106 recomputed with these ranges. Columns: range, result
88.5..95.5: 20.4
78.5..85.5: 19.9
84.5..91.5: 20.3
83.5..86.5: 20.1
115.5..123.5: 20.6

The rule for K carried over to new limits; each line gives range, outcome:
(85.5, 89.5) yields 19.1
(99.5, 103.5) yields 20.2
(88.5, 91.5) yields 19.7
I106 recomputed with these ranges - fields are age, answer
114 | 20.5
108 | 19.6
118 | 19.7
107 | 19.3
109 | 20.7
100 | 20.3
